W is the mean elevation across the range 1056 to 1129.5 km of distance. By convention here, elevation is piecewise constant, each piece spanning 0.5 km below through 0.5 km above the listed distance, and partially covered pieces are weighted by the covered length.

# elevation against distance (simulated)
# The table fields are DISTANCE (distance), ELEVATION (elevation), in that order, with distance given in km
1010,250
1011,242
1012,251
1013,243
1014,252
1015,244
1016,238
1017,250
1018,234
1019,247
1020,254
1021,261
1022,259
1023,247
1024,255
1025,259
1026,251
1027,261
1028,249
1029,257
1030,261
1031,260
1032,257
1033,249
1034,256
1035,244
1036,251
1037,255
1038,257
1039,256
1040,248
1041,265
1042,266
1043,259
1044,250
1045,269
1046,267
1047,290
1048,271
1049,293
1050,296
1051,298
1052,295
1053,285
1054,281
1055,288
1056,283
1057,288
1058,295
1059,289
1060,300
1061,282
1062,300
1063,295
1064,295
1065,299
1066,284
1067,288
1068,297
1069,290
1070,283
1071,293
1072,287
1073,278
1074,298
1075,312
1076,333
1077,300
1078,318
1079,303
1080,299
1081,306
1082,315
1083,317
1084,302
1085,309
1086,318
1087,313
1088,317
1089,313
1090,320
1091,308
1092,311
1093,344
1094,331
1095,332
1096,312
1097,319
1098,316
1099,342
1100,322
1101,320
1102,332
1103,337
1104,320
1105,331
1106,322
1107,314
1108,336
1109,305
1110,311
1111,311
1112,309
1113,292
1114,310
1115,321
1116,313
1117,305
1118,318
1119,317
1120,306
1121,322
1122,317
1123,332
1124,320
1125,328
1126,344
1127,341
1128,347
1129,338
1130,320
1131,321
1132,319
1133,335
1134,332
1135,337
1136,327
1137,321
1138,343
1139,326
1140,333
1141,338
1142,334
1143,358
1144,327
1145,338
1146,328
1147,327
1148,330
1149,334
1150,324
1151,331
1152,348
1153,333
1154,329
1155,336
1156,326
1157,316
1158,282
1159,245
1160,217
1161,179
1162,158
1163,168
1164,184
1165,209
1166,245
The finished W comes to 312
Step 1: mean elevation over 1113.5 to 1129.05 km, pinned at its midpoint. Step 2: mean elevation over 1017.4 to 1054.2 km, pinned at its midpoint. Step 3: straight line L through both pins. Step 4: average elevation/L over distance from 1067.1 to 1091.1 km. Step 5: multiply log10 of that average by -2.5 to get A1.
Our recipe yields -0.04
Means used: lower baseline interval 262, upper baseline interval 323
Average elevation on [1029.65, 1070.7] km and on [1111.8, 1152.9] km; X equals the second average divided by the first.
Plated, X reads 1.18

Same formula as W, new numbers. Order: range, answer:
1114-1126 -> 319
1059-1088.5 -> 301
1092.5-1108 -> 327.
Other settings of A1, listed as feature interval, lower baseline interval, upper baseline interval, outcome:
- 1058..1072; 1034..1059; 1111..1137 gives -0.027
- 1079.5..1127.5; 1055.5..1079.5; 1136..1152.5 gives -0.019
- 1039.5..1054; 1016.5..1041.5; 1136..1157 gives -0.038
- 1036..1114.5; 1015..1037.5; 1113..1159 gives -0.053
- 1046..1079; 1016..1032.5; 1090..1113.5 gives -0.024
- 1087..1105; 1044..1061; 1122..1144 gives -0.042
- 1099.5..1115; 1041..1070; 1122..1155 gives -0.013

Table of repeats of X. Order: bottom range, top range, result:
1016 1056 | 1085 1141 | 1.23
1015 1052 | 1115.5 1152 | 1.27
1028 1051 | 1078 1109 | 1.21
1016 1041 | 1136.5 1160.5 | 1.27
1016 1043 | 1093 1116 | 1.26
